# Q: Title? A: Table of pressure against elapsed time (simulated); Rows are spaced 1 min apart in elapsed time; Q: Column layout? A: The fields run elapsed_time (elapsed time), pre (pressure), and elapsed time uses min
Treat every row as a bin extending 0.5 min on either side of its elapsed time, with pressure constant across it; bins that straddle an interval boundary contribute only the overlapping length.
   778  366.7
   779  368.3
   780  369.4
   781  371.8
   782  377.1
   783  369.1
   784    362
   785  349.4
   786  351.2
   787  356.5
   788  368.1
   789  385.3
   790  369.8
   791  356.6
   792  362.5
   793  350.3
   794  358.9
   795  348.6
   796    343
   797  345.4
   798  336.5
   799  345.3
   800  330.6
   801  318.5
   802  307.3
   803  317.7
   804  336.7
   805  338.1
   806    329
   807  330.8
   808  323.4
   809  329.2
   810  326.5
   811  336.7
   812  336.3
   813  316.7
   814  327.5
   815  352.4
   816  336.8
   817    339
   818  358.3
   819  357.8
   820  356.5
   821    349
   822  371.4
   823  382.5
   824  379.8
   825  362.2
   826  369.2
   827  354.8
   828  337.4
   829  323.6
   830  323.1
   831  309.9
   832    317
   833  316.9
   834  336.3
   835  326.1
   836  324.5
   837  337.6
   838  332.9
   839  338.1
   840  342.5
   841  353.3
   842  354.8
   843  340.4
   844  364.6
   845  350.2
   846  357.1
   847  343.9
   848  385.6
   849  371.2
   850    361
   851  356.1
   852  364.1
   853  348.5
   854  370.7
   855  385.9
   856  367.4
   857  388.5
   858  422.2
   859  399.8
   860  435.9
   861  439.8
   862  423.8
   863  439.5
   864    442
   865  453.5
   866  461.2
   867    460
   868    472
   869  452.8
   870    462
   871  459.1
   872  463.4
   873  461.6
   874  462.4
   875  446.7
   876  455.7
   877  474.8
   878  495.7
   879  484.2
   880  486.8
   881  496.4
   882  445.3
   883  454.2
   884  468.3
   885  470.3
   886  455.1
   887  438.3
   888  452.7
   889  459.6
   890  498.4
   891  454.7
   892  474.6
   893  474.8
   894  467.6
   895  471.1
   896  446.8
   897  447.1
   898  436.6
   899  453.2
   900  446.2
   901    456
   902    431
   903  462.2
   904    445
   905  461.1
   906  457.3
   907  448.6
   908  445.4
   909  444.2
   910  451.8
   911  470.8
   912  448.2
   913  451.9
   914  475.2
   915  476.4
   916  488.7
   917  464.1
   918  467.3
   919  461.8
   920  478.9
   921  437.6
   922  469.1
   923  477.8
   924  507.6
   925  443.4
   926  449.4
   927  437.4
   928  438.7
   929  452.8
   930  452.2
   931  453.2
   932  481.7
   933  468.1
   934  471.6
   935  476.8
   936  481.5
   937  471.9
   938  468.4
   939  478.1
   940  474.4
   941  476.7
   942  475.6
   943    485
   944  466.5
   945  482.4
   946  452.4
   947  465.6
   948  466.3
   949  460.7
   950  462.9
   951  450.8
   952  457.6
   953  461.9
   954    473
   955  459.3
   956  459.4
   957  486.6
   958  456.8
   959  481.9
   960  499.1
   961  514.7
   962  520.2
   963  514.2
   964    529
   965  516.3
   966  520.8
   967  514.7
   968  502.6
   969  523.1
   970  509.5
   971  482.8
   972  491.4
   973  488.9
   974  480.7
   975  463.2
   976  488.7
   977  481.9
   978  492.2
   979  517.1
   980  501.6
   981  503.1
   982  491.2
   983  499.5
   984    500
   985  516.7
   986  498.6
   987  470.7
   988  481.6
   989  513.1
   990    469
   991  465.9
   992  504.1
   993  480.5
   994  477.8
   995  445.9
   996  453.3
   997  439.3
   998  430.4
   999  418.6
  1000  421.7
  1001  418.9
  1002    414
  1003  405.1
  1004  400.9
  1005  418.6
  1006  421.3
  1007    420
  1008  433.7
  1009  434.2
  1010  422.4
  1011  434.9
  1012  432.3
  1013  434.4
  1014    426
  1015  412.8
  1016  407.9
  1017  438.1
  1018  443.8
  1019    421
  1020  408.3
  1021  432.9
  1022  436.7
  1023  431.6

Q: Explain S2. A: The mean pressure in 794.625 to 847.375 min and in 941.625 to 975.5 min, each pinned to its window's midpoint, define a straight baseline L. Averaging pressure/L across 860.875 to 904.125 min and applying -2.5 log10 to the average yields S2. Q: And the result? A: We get -0.14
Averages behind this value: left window 340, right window 485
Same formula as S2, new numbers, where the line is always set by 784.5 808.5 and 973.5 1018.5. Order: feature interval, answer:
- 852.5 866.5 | -0.09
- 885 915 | -0.14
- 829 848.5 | 0.09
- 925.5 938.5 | -0.10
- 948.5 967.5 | -0.12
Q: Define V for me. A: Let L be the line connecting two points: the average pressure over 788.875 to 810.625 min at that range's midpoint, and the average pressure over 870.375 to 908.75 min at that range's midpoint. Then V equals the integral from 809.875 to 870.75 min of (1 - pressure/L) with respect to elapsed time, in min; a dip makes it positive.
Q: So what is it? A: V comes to 3.9 min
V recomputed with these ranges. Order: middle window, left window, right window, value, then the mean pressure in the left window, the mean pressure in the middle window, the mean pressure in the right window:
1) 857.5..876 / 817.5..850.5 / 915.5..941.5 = -2.8 min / 348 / 448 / 467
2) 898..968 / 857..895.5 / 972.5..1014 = -1.6 min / 458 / 469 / 460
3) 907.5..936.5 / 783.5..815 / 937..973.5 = -0.6 min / 342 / 463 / 484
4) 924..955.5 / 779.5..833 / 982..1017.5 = -3.7 min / 346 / 465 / 448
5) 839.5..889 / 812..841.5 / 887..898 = -1.2 min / 342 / 422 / 462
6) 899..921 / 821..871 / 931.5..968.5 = -0.9 min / 376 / 458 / 481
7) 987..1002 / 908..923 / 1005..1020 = -0.8 min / 463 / 457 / 426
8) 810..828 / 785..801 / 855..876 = 1.5 min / 353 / 351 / 440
